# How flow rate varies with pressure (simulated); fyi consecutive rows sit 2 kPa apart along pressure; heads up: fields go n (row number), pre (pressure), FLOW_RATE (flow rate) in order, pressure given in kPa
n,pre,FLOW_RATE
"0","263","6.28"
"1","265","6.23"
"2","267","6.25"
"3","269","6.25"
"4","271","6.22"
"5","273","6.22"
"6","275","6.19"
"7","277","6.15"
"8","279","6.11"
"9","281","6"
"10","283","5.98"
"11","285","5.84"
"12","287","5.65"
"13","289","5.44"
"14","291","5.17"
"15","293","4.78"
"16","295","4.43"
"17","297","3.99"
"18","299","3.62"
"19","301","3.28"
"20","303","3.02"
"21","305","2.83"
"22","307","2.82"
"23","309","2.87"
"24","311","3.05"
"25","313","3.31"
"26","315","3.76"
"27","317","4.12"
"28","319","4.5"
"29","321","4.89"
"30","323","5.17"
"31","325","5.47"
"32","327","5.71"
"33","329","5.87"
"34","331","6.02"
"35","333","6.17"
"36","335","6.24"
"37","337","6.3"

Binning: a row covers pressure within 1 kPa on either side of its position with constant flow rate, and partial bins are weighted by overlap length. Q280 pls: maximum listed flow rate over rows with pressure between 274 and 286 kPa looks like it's 6.19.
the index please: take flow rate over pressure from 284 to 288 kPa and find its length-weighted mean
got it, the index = 5.75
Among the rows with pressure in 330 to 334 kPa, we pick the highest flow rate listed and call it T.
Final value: 6.17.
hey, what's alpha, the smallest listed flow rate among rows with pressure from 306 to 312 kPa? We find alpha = 2.82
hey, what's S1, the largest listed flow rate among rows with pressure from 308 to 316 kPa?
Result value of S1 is 3.76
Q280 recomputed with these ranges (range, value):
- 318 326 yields 5.47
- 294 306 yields 4.43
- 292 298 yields 4.78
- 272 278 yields 6.22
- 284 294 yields 5.84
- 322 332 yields 6.02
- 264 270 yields 6.25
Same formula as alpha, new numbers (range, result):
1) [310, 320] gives 3.05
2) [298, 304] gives 3.02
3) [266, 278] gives 6.15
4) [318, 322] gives 4.5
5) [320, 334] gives 4.89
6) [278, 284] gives 5.98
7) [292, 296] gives 4.43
